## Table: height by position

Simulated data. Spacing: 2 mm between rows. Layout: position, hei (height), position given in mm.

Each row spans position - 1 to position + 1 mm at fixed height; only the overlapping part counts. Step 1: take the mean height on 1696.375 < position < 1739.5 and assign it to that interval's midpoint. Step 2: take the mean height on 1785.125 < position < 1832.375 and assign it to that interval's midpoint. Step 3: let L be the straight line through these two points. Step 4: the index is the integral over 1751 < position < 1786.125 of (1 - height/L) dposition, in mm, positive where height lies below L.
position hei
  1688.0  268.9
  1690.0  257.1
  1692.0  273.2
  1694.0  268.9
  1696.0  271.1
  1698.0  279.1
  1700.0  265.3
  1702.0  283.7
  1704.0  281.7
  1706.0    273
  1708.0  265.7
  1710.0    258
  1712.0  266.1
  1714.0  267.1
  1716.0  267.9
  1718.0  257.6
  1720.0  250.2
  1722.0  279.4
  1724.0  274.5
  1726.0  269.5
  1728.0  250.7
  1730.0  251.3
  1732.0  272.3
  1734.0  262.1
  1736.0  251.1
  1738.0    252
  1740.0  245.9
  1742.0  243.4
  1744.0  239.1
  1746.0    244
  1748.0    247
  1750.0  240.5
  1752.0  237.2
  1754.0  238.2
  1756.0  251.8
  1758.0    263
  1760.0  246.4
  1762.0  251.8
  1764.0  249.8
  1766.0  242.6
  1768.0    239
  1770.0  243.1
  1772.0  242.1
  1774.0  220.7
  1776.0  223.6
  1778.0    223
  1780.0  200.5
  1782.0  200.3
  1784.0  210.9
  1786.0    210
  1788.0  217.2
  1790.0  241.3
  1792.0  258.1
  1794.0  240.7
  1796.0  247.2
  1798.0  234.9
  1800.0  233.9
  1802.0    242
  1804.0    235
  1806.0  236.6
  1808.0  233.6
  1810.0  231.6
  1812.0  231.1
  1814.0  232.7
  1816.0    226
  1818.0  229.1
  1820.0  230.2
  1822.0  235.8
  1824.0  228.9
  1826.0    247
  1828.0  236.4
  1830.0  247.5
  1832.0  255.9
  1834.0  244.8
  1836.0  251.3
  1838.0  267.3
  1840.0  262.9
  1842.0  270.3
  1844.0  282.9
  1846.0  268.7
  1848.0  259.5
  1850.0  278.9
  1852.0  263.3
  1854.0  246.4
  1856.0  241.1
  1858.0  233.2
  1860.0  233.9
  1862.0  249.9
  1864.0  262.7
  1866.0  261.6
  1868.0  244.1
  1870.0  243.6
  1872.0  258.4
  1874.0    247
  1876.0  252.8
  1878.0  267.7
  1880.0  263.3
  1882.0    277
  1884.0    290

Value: 2.19 mm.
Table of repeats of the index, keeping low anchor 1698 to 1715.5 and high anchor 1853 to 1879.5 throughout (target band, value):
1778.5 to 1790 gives 2.2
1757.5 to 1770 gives 0.7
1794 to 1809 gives 1.2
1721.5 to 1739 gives 0.4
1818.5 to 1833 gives 0.9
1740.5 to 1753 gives 1.1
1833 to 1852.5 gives -0.9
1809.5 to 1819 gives 1.0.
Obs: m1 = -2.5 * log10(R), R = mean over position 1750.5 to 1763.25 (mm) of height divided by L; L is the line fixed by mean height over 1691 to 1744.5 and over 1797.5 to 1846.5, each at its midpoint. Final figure 0.04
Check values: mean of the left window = 264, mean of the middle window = 248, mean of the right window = 244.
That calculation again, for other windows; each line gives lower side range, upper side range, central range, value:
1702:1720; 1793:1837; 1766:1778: 0.074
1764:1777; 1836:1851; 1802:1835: 0.093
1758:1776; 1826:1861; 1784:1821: 0.067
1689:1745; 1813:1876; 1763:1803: 0.113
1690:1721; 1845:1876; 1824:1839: 0.030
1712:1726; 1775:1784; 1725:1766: -0.036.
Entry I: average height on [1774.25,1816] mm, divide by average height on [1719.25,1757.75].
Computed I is 0.9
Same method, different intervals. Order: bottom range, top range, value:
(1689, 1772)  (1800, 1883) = 0.97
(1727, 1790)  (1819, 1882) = 1.06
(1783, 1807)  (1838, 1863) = 1.10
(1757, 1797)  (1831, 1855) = 1.12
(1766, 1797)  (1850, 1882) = 1.11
